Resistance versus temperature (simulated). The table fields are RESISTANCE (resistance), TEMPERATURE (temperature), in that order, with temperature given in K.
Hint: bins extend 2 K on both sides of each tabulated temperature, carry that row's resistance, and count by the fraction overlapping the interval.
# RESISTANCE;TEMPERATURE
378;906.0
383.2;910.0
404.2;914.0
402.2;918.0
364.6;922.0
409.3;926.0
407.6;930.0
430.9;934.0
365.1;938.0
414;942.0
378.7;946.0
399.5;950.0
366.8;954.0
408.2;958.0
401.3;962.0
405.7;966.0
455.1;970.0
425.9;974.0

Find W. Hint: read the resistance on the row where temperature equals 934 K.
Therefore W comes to 430.9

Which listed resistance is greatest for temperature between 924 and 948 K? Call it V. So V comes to 430.9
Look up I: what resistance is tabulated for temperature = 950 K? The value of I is 399.5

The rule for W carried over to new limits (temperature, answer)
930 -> 407.6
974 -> 425.9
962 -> 401.3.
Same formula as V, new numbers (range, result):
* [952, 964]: 408.2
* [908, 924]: 404.2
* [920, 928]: 409.3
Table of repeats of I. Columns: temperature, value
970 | 455.1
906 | 378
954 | 366.8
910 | 383.2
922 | 364.6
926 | 409.3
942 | 414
